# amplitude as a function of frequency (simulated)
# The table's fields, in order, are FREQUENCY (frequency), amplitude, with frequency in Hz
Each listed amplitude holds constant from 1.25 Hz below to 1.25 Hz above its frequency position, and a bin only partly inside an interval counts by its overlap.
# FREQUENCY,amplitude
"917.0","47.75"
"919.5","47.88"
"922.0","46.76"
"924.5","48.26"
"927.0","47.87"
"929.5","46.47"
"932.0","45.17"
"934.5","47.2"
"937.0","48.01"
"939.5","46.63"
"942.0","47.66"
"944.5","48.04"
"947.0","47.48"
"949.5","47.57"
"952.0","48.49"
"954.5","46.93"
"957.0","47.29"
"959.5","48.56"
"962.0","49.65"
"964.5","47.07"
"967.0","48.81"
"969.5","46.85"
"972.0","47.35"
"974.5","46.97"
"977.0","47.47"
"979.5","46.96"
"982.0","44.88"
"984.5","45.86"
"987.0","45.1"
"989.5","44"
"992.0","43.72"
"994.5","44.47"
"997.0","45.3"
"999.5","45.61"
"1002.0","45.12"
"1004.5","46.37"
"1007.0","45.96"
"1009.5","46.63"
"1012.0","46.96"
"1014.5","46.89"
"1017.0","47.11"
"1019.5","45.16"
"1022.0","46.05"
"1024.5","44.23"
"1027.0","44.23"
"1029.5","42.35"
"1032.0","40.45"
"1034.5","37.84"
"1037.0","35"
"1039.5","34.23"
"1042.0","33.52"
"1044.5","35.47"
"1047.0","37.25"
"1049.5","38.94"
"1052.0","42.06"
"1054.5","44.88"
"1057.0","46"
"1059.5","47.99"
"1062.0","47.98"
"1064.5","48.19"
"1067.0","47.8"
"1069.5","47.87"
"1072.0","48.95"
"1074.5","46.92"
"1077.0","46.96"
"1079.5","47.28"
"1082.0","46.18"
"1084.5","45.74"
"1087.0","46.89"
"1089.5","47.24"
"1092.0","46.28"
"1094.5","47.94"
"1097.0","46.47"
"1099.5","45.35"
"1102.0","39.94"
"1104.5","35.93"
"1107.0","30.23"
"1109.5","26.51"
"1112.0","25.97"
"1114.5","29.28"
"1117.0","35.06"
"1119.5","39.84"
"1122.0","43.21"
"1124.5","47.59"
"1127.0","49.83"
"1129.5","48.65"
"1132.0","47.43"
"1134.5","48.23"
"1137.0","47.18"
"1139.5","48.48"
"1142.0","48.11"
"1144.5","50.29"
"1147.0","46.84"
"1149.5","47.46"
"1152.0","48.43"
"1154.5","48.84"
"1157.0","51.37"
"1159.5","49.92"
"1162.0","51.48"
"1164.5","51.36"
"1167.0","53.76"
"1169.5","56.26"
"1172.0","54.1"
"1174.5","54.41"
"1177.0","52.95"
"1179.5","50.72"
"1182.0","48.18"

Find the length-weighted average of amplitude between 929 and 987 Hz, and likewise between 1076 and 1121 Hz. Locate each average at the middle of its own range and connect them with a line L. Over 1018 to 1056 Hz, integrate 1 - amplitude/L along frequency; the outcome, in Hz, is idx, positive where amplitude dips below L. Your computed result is 2.9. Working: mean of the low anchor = 47.2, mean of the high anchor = 40.5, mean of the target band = 40.2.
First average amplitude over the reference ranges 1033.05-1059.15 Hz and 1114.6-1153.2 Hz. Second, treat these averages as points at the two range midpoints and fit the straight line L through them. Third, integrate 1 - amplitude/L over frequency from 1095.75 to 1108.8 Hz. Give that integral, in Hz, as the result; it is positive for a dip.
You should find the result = 1.3 Hz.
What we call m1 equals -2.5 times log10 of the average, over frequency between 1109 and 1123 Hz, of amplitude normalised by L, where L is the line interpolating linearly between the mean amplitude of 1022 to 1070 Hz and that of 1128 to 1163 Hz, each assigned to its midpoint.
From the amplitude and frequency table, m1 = 0.36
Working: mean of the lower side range 41.9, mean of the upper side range 48.8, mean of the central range 33.5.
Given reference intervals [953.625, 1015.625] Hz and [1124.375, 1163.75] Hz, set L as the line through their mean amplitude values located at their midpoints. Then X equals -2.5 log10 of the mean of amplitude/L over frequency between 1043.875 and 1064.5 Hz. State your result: 0.10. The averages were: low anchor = 46.4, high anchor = 48.8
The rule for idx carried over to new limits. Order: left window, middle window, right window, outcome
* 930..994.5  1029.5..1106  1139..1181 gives 8.8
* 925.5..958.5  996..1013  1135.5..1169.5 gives 0.7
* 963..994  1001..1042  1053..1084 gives 3.1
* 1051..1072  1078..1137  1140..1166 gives 7.3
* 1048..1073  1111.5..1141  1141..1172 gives 3.7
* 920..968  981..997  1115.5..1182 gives 1.0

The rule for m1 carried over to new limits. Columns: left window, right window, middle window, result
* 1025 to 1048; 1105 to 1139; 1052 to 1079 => -0.213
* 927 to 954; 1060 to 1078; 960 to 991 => 0.015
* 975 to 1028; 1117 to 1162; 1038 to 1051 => 0.272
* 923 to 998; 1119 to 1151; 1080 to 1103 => 0.031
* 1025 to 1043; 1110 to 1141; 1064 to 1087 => -0.176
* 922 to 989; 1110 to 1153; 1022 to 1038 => 0.115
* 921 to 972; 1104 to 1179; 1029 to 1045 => 0.259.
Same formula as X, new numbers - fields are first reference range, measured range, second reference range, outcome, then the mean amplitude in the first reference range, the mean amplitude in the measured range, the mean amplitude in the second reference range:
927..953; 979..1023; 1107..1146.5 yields 0.00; 47.3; 45.7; 42.1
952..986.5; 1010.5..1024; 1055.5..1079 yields 0.03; 47.3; 46.3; 47.6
